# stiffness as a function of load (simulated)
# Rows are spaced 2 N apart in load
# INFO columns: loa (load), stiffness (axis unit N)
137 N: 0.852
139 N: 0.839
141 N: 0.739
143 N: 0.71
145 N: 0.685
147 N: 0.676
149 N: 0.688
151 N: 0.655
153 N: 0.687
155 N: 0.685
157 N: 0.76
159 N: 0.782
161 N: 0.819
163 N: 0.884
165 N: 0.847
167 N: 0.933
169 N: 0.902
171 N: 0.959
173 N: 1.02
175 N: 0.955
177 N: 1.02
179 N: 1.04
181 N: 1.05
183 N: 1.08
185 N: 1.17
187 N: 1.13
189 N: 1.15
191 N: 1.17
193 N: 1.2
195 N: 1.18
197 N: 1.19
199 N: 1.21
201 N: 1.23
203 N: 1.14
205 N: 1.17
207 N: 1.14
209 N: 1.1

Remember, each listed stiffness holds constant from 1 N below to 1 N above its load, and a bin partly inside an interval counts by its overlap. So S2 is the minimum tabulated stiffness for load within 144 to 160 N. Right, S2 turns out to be 0.655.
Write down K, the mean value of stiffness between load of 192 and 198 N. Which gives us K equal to 1.19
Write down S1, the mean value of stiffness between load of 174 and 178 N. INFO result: 0.988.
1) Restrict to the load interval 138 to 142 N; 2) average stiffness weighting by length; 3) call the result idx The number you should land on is 0.789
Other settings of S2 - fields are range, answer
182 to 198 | 1.08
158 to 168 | 0.782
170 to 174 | 0.959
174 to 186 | 0.955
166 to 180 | 0.902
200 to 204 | 1.14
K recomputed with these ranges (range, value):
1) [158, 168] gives 0.853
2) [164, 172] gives 0.91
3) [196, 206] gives 1.19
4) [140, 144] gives 0.724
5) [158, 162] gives 0.8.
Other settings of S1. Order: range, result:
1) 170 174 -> 0.99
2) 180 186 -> 1.1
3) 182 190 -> 1.13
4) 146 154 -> 0.677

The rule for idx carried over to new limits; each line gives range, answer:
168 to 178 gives 0.971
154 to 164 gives 0.786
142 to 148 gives 0.69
